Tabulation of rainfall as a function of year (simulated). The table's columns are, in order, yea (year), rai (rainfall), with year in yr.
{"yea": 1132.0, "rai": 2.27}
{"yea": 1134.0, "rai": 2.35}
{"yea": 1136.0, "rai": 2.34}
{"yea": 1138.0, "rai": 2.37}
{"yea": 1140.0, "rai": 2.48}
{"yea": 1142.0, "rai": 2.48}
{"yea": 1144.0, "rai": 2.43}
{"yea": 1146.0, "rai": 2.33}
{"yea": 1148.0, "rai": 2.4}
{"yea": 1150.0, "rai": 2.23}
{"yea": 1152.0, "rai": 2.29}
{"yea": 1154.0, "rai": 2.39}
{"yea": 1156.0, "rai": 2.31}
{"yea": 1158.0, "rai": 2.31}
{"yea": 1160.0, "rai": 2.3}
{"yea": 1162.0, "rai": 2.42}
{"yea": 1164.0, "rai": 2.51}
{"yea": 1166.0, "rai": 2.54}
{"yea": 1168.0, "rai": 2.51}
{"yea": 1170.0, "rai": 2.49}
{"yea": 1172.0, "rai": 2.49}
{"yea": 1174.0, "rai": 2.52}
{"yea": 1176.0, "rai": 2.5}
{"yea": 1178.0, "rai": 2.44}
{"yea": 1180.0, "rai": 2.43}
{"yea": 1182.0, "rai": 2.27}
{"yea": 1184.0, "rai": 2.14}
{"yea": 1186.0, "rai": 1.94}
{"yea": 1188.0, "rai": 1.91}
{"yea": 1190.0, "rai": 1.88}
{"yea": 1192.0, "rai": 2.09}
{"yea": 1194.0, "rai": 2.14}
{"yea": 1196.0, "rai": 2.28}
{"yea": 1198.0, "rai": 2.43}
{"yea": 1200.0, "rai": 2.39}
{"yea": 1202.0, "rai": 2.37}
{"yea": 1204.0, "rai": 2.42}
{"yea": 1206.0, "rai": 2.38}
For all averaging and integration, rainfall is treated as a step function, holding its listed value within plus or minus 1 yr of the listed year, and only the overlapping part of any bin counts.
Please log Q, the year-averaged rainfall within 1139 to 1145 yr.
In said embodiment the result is 2.46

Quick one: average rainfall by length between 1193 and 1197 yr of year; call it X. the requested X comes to 2.21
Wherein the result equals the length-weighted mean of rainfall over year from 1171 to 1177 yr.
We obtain 2.5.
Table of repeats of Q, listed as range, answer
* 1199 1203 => 2.38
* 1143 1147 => 2.38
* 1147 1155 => 2.33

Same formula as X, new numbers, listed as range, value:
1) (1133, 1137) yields 2.34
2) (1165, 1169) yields 2.52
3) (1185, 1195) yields 1.99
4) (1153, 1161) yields 2.33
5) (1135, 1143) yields 2.42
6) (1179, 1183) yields 2.35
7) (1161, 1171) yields 2.49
